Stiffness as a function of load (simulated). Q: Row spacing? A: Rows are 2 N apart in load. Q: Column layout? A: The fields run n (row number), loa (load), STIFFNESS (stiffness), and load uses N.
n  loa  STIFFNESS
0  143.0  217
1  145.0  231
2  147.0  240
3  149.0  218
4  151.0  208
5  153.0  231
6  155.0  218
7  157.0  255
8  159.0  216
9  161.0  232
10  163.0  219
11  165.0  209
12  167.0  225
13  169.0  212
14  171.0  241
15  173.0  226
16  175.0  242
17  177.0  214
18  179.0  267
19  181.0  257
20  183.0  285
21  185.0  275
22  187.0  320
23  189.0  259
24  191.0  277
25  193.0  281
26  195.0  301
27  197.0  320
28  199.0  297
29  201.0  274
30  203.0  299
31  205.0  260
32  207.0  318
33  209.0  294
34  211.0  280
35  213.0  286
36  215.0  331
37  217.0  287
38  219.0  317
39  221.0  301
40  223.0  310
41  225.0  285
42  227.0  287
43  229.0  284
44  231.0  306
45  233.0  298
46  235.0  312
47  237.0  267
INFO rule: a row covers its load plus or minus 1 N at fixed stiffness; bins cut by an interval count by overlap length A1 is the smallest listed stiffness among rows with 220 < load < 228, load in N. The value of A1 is 285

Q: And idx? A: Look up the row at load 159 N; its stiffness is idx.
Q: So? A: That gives 216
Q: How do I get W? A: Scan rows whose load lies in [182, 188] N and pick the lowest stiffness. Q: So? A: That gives 275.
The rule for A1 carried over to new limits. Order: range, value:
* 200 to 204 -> 274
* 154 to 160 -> 216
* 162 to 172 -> 209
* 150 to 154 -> 208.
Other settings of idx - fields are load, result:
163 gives 219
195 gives 301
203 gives 299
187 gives 320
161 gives 232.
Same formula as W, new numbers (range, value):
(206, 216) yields 280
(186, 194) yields 259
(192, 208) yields 260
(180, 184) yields 257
